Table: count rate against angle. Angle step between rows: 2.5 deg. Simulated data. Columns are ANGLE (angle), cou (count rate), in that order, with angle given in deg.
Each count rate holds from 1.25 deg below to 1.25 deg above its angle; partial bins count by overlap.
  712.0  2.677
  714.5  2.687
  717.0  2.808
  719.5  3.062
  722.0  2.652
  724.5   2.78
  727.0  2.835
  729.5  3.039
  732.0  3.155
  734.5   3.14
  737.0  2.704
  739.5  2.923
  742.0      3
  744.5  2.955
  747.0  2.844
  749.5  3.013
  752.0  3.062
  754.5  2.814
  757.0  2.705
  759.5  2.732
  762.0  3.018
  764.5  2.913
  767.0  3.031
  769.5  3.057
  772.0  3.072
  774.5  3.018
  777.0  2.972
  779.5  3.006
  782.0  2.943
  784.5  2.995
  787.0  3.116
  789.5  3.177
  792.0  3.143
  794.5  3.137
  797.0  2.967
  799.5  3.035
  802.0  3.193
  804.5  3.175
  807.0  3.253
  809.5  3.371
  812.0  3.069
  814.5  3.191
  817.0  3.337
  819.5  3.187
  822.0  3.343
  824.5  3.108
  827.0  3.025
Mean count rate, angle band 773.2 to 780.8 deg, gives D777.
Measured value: 3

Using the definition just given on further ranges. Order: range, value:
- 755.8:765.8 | 2.84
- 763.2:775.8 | 3.02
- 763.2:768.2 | 2.97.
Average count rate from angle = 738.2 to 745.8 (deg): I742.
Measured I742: 2.96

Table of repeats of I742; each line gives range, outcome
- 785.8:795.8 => 3.14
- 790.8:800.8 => 3.07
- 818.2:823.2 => 3.26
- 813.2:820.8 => 3.24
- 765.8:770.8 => 3.04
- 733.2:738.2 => 2.93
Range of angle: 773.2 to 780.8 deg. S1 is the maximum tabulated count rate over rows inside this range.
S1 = 3.018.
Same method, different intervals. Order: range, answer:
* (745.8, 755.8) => 3.062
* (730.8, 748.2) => 3.155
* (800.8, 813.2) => 3.371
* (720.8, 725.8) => 2.78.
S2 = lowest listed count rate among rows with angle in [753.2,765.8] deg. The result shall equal 2.705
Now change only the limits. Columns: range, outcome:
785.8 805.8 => 2.967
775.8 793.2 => 2.943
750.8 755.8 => 2.814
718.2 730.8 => 2.652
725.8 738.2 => 2.704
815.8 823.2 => 3.187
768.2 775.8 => 3.018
